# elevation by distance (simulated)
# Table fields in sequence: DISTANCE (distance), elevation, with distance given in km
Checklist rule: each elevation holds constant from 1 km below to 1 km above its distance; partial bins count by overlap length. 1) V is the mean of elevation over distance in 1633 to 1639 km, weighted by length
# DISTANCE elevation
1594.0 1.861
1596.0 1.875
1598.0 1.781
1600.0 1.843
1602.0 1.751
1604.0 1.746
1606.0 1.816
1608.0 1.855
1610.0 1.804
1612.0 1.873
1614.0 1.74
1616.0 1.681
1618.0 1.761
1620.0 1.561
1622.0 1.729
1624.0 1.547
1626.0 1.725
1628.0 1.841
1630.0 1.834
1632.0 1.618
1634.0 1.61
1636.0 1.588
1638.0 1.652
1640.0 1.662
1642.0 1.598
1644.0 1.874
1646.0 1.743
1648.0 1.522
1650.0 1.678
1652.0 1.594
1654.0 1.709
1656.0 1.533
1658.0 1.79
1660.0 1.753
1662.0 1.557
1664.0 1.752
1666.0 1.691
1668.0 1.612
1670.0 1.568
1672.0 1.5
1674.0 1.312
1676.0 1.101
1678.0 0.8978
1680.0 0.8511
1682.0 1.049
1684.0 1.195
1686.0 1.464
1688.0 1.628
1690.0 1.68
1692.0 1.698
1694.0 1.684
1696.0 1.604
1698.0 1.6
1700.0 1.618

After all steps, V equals 1.62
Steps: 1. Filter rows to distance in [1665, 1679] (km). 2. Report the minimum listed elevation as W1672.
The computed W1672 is 0.8978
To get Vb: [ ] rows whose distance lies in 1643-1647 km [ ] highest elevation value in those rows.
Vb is 1.874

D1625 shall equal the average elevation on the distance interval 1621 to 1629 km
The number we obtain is 1.71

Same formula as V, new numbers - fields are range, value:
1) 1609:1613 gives 1.84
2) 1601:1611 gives 1.79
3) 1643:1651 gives 1.7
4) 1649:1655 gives 1.66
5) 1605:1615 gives 1.82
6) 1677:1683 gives 0.933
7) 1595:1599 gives 1.83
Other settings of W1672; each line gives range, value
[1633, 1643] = 1.588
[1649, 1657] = 1.533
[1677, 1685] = 0.8511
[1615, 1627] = 1.547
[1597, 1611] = 1.746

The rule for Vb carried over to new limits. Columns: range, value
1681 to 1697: 1.698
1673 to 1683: 1.312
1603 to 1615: 1.873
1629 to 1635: 1.834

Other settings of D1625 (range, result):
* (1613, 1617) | 1.71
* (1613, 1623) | 1.69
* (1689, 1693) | 1.69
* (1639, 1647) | 1.72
